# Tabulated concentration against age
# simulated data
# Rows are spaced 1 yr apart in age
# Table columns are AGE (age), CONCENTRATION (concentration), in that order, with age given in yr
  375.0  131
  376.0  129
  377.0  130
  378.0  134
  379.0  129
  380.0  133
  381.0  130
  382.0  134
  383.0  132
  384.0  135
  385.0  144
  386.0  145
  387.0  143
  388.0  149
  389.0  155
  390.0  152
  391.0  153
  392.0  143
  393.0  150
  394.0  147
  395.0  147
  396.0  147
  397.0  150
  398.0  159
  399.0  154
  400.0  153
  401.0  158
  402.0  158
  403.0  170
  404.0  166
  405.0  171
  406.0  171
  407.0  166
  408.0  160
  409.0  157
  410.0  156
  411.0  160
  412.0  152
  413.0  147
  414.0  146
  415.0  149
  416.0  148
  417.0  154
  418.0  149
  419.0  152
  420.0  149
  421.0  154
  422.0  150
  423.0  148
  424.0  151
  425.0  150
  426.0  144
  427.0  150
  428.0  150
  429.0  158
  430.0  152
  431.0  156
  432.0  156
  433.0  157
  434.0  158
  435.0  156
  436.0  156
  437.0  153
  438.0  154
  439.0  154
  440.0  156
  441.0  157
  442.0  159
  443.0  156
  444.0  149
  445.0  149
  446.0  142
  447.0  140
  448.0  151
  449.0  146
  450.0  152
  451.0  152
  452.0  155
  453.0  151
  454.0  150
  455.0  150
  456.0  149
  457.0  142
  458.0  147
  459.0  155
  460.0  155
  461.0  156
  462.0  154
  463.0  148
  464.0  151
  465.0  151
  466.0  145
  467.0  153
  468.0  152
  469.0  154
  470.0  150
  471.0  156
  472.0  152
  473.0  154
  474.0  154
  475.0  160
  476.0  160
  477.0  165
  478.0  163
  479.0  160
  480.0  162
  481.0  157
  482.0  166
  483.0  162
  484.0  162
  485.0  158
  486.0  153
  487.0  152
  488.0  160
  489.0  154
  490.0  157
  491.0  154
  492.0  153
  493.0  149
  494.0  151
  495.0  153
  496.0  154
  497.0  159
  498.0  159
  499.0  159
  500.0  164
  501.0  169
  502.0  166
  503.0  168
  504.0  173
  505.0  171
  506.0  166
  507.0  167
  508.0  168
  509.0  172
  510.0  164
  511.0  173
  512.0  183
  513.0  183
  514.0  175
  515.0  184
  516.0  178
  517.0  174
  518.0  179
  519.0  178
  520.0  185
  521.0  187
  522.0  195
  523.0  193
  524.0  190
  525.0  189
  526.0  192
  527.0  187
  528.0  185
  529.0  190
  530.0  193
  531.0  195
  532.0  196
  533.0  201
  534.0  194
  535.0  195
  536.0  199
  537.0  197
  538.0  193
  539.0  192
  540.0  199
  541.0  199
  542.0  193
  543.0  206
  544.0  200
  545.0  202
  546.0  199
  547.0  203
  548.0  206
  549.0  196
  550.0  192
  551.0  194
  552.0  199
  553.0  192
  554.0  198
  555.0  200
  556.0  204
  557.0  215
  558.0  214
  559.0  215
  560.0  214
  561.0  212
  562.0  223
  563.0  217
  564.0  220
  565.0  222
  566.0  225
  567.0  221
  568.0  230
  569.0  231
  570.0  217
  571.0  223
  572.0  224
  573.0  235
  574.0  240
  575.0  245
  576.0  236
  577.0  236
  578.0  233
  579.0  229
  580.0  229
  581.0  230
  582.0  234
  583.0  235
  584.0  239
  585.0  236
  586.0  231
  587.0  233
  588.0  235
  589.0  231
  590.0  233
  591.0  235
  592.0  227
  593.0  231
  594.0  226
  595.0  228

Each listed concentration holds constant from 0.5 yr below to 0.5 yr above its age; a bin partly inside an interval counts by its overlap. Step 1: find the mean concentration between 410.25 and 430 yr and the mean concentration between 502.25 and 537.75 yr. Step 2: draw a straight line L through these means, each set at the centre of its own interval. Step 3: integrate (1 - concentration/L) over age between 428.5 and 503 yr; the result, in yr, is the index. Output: 4.8 yr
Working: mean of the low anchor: 151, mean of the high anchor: 183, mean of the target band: 155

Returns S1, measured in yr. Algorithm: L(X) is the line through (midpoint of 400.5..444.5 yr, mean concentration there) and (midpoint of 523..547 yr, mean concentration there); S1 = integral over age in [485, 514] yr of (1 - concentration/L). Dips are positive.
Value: 3.1 yr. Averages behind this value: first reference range 155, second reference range 195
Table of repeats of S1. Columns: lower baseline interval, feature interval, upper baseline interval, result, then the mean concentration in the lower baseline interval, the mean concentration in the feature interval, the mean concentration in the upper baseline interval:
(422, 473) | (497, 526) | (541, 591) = 2.0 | 152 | 175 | 219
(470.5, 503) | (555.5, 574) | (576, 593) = -0.2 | 158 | 221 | 233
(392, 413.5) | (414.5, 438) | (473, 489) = 0.8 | 157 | 152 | 159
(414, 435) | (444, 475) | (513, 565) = 2.8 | 152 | 151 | 197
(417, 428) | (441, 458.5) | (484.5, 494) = 0.2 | 150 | 150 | 154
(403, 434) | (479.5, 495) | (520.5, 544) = 1.9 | 155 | 157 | 194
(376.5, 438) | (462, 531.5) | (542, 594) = 8.4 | 151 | 167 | 220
